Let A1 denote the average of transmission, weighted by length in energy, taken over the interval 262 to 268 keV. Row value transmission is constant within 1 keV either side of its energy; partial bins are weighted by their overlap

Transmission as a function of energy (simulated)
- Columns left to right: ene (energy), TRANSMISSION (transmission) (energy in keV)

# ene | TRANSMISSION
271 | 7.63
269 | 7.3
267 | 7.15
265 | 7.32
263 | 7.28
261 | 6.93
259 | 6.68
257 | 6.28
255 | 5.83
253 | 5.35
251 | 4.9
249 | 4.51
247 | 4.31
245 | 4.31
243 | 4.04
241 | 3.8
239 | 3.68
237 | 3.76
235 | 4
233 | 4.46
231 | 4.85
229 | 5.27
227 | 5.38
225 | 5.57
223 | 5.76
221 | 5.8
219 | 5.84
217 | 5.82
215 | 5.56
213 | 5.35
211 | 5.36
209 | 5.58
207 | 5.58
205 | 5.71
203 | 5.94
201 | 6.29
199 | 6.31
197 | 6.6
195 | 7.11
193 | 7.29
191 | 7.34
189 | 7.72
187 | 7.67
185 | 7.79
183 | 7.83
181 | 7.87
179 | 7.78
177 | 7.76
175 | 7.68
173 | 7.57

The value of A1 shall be 7.25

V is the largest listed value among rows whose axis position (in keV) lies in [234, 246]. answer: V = 4.31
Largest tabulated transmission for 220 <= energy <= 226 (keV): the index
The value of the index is 5.8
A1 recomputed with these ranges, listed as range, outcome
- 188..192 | 7.53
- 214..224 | 5.76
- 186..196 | 7.43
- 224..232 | 5.27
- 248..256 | 5.15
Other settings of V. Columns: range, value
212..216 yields 5.56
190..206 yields 7.34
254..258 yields 6.28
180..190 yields 7.87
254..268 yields 7.32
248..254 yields 5.35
